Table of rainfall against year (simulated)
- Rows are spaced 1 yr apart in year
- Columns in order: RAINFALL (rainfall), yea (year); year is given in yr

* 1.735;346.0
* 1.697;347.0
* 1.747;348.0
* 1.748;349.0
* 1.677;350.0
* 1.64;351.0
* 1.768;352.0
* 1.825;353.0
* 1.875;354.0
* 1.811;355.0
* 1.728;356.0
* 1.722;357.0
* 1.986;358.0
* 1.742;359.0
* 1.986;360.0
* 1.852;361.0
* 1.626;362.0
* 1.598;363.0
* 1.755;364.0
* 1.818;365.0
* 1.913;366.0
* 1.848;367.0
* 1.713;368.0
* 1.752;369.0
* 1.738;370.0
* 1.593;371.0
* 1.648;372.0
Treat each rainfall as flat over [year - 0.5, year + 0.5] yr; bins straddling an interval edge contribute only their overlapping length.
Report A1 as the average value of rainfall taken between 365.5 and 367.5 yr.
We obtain 1.88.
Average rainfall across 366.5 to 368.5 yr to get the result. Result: 1.78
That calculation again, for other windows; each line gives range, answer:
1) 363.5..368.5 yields 1.81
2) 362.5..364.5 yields 1.68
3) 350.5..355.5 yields 1.78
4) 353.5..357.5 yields 1.78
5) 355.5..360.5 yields 1.83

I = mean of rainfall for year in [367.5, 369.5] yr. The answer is 1.73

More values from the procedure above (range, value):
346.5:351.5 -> 1.7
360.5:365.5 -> 1.73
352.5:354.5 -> 1.85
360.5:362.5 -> 1.74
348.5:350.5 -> 1.71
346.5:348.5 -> 1.72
